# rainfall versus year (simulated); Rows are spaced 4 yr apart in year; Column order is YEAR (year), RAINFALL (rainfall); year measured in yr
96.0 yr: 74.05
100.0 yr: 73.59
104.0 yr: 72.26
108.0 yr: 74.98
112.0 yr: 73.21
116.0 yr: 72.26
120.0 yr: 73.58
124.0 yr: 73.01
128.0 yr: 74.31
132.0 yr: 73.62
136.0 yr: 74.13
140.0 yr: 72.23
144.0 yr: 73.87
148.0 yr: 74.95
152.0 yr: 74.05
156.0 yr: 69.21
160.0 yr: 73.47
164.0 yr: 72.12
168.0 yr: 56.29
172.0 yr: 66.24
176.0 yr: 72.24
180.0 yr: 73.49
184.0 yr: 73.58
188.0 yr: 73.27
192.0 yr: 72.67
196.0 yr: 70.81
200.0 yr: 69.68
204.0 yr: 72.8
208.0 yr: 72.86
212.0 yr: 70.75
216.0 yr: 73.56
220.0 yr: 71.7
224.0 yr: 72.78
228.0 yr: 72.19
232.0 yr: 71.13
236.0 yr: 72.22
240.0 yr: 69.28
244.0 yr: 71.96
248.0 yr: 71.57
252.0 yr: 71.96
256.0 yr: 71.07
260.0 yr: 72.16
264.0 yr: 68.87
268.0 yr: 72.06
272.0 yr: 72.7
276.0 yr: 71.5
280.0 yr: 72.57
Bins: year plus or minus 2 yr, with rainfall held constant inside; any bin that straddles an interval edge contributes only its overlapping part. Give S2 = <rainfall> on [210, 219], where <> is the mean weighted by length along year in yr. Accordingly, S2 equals 72.1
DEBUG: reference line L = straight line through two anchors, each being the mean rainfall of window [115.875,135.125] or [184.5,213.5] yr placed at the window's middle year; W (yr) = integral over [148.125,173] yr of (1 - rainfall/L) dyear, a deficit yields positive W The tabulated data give 1.24 yr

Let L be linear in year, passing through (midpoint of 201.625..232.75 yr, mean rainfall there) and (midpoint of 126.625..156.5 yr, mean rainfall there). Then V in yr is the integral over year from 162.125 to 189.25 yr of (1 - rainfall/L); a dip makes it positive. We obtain 1.3 yr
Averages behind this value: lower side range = 73.5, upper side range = 72.2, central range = 69.5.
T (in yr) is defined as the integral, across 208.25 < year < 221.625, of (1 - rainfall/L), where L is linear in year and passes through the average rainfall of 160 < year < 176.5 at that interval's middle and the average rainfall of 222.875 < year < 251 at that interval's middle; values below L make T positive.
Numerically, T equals -0.4 yr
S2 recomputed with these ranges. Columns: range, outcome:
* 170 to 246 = 71.7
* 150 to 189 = 70.3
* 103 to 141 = 73.4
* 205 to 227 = 72.3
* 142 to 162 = 73.1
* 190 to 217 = 71.8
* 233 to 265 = 71.2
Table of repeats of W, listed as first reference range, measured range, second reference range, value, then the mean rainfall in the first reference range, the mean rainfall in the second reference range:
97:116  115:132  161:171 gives -0.6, 73.4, 65.3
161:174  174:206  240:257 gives -2.5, 65.5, 71.4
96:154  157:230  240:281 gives 1.4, 73.6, 71.5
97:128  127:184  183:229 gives 1.1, 73.4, 72.2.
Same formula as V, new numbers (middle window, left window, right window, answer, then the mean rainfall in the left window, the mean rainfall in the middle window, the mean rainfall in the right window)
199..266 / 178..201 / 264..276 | 0.4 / 72.4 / 71.6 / 71.6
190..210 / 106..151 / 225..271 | 0.1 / 73.7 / 71.8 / 71.4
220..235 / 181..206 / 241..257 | 0.0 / 72.2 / 72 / 71.5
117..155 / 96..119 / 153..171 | -1.6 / 73.3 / 73.6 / 68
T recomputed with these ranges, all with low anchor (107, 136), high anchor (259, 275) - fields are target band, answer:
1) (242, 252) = 0.0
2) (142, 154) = -0.2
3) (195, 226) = 0.1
